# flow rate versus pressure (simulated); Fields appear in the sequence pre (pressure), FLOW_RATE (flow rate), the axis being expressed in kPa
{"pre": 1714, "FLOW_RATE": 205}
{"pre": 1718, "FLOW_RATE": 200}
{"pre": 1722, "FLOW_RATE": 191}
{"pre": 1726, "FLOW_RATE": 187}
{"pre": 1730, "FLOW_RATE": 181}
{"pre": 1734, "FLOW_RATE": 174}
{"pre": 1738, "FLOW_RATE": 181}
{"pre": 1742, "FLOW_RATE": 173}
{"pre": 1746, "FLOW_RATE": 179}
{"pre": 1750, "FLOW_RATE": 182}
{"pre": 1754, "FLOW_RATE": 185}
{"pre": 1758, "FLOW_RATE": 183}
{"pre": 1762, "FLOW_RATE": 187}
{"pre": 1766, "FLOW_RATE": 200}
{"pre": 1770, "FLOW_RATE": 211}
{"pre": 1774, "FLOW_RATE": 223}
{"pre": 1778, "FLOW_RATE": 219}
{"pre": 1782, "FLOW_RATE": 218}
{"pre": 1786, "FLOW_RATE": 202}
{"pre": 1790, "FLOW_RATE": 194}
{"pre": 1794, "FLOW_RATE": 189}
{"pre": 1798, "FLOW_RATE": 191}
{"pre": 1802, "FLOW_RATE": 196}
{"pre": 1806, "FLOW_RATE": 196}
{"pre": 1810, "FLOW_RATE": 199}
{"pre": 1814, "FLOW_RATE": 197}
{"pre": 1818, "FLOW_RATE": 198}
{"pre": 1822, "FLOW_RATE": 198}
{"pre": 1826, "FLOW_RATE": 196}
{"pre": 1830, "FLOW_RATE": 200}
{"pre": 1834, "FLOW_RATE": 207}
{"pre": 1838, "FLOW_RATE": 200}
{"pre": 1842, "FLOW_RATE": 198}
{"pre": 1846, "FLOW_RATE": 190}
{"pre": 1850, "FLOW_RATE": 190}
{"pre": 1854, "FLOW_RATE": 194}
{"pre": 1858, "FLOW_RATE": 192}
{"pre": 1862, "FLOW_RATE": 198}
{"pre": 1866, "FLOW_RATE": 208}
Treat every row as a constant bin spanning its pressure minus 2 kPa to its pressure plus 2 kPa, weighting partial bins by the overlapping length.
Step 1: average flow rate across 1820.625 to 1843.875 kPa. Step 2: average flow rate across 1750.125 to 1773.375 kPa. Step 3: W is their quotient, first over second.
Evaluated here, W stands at 1.03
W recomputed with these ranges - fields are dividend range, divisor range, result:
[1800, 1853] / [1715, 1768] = 1.06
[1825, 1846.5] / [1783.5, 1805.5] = 1.02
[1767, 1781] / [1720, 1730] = 1.15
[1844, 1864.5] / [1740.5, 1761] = 1.07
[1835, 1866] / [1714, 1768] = 1.06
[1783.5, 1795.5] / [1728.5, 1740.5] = 1.10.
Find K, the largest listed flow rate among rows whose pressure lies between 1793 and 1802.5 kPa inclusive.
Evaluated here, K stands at 196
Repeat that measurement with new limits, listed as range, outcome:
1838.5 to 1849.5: 198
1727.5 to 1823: 223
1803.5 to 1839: 207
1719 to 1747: 191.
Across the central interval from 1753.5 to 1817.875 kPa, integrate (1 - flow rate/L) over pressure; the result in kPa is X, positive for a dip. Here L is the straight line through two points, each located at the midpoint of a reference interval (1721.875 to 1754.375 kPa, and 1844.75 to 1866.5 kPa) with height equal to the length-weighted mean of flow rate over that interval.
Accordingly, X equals -4.61 kPa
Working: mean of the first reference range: 181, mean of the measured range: 200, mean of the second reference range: 195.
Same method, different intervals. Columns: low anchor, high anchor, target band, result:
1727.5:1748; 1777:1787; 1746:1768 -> 0.76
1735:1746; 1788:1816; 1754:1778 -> -2.15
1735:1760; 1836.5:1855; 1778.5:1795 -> -1.54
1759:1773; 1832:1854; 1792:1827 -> 0.45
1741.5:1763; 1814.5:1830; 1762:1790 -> -3.27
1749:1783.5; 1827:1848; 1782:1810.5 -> 0.50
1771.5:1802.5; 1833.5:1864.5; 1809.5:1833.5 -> 0.14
